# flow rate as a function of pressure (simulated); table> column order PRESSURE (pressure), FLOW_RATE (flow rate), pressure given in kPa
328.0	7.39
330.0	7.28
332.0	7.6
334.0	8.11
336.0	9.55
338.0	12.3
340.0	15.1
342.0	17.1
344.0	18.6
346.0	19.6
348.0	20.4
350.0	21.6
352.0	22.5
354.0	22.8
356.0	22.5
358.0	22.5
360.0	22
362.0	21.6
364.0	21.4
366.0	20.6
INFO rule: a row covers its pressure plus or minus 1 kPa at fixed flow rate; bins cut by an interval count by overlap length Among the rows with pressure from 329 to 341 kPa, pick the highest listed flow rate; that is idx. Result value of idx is 15.1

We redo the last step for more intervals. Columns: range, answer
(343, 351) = 21.6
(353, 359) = 22.8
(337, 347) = 19.6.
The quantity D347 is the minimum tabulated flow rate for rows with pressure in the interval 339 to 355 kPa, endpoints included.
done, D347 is 15.1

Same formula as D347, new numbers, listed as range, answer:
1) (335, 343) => 9.55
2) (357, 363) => 21.6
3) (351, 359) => 22.5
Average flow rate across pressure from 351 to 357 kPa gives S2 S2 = 22.6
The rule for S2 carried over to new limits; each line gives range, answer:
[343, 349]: 19.5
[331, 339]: 9.39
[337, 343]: 14.8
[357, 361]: 22.2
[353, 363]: 22.3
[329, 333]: 7.44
